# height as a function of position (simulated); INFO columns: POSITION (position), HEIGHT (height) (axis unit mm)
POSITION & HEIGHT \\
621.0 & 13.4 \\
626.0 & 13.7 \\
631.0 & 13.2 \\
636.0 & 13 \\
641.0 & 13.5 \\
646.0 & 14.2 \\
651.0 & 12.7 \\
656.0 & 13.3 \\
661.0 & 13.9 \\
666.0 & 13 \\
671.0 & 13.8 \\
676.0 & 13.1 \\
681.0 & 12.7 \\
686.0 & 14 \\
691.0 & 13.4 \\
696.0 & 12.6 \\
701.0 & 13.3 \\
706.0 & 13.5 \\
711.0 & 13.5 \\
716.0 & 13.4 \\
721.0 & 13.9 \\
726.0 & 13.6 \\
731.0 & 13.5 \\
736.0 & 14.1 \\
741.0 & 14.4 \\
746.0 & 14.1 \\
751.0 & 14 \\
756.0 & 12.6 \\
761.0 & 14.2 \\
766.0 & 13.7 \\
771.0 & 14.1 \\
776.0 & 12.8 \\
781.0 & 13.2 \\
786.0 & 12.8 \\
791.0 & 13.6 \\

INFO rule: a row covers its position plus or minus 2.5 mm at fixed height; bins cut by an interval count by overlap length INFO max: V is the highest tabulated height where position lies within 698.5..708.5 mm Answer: 13.5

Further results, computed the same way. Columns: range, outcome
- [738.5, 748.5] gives 14.4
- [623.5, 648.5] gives 14.2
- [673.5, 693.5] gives 14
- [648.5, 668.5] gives 13.9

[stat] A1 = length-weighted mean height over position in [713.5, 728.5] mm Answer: 13.6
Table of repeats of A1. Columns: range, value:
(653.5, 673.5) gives 13.5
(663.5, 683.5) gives 13.2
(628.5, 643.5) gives 13.2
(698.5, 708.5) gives 13.4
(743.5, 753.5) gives 14.1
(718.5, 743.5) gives 13.9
